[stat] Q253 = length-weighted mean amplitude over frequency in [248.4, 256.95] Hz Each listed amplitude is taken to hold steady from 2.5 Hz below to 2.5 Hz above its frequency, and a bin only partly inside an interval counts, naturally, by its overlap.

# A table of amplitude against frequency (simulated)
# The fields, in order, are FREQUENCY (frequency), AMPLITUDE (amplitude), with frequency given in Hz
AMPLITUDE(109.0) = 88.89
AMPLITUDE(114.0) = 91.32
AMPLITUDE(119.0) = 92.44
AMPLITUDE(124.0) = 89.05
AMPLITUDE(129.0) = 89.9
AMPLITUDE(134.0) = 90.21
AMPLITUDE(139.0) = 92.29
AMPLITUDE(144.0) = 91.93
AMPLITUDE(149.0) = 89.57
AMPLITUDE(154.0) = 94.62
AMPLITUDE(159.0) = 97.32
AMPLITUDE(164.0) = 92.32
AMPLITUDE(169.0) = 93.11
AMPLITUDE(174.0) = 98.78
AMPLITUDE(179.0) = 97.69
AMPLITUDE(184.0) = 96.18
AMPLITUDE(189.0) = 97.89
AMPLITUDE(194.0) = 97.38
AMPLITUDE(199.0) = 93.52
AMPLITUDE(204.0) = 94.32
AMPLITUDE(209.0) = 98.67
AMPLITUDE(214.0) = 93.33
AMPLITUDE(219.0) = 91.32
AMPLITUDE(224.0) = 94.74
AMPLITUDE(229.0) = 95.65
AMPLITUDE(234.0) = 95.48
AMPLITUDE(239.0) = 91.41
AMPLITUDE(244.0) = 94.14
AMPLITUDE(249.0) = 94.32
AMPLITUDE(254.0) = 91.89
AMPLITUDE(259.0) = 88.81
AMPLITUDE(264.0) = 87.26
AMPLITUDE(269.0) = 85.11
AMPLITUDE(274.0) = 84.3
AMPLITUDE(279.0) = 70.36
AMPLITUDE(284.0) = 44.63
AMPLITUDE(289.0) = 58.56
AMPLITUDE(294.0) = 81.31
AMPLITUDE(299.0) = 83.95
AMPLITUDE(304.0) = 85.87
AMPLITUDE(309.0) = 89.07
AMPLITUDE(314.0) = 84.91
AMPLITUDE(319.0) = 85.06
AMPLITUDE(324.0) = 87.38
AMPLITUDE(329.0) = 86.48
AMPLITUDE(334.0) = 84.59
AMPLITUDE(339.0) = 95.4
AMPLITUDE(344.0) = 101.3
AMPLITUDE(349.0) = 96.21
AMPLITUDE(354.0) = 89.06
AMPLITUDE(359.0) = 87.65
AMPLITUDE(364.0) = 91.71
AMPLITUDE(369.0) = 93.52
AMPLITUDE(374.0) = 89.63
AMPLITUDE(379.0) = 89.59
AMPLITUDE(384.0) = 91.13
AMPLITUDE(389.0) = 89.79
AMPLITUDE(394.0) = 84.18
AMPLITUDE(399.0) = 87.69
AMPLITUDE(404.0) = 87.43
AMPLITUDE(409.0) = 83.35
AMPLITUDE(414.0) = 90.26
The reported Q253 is 92.6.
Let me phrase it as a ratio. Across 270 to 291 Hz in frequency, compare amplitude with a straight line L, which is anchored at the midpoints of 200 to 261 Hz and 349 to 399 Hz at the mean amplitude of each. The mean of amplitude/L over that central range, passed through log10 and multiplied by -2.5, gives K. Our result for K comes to 0.36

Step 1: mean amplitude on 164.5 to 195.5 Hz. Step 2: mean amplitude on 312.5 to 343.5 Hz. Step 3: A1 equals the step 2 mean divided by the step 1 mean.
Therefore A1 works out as 0.91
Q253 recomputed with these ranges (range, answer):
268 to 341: 80.3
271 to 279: 80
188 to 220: 95.3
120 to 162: 91.9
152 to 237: 95.4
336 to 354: 96.1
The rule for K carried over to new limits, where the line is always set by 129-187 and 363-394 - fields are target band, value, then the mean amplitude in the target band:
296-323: 0.069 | 85.8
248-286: 0.143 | 80.8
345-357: -0.032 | 93.5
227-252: -0.018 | 94.1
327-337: 0.062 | 86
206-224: -0.018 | 94.5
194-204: -0.017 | 94.7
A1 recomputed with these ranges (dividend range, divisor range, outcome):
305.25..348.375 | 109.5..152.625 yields 0.98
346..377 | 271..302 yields 1.29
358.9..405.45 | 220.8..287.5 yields 1.04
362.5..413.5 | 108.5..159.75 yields 0.97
